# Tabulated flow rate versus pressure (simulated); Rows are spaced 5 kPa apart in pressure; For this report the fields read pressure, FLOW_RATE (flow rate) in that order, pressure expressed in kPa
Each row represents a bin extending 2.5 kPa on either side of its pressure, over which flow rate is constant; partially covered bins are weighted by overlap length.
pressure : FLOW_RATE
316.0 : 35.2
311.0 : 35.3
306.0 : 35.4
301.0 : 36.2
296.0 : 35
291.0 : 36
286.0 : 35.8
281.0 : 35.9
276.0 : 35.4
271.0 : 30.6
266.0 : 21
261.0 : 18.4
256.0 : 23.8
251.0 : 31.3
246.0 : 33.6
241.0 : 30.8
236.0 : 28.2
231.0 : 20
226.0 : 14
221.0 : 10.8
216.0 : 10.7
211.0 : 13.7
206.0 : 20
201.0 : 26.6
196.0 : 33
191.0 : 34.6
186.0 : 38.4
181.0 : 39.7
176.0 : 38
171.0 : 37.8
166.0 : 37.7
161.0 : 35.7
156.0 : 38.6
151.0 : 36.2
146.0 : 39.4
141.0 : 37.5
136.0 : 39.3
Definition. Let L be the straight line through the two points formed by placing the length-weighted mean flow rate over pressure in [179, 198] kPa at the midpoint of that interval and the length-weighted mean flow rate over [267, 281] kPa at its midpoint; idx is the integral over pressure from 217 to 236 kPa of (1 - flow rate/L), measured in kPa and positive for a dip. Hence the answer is 10.0 kPa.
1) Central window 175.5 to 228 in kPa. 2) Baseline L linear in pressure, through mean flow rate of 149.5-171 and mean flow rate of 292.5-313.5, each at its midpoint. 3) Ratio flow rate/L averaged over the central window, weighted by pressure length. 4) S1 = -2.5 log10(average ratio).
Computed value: 0.417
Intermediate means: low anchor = 37.2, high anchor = 35.5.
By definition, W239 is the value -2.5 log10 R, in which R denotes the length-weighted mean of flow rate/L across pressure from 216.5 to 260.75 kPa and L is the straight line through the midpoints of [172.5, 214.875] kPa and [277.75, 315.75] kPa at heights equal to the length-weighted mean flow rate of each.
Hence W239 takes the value 0.37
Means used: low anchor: 30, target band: 23.2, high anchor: 35.6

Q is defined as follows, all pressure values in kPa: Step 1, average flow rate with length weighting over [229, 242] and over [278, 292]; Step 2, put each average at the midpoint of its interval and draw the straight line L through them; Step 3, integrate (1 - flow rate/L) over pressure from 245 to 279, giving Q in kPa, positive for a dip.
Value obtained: 3.94 kPa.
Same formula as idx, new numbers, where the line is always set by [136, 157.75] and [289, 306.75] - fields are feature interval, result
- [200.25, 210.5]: 4.5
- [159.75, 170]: 0.2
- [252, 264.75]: 4.9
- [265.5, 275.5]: 2.1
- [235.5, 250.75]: 2.2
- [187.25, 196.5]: 0.7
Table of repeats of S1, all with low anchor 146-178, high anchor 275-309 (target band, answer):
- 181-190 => -0.03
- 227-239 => 0.50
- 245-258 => 0.23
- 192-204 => 0.23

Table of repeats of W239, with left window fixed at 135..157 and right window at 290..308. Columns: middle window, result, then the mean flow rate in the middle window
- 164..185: -0.02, 38.3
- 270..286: 0.04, 34.6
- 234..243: 0.23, 29.5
